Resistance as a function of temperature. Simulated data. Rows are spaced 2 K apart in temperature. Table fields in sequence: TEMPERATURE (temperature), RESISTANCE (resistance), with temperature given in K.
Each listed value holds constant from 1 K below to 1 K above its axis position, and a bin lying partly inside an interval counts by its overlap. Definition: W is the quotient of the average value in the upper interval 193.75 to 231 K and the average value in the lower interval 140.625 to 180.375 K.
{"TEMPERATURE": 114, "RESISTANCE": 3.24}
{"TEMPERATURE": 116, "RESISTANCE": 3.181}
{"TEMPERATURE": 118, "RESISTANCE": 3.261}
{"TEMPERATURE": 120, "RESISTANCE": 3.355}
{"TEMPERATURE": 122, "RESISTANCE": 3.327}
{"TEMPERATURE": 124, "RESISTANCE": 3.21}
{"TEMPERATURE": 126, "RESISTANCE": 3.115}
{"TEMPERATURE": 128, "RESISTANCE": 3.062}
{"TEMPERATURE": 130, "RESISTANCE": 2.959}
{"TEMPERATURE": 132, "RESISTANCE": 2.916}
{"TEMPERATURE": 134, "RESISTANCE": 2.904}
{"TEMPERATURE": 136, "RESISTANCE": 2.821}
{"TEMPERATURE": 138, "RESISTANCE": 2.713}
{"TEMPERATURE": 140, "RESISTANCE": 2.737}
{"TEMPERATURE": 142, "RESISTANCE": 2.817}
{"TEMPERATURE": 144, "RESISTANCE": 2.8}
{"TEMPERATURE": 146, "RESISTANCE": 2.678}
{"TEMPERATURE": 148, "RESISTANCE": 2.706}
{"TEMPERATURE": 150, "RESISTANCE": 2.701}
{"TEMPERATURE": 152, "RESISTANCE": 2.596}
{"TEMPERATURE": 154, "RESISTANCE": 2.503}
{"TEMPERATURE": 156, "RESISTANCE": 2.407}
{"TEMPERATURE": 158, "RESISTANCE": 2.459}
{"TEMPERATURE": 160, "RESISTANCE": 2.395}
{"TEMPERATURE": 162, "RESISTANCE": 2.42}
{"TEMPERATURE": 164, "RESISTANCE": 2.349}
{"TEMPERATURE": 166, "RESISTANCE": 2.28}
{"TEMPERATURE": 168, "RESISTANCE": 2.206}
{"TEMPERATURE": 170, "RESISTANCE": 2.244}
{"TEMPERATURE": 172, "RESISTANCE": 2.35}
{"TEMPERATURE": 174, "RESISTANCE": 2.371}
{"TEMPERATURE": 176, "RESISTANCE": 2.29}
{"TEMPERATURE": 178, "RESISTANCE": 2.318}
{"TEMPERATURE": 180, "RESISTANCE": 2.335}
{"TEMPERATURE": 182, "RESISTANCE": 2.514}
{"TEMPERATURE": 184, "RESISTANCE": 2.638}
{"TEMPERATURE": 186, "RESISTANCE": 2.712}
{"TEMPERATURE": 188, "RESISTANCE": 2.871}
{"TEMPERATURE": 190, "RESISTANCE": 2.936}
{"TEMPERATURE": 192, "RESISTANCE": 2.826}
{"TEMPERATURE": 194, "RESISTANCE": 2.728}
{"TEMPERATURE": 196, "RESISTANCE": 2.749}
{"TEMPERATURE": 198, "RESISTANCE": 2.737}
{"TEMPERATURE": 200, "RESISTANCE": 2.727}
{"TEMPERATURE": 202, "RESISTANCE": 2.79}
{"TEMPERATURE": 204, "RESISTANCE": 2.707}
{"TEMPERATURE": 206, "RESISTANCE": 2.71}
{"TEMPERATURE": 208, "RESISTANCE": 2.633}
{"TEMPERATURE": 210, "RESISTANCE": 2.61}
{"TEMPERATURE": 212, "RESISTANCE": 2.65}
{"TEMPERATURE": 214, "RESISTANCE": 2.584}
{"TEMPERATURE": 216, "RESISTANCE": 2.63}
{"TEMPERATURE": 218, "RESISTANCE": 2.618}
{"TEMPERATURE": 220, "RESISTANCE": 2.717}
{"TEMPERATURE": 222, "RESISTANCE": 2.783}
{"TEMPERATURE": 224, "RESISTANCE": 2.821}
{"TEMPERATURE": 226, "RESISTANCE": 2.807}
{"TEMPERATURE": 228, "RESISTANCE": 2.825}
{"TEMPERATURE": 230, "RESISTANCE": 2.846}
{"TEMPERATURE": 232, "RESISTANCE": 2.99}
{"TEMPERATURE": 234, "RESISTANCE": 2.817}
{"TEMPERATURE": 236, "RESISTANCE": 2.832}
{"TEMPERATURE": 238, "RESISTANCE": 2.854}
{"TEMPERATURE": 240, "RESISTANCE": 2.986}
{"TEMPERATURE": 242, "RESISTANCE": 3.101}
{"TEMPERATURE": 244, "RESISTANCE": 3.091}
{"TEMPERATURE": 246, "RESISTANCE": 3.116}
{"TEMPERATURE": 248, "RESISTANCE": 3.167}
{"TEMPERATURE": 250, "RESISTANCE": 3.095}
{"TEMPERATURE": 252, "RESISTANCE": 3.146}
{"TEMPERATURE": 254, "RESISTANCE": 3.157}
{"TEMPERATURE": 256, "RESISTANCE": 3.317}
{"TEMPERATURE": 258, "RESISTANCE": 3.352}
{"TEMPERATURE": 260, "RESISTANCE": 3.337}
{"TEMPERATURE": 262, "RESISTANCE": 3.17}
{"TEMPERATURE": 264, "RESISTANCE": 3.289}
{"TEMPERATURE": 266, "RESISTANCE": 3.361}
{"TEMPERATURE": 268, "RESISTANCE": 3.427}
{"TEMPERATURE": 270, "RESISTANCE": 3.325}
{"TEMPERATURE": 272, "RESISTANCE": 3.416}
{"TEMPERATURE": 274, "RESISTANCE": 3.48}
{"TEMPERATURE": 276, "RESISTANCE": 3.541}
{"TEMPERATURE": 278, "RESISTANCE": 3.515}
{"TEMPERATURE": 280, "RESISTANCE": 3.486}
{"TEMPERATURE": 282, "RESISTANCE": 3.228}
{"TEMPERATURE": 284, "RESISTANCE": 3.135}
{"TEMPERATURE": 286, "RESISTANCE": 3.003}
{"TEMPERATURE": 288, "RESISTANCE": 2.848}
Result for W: 1.10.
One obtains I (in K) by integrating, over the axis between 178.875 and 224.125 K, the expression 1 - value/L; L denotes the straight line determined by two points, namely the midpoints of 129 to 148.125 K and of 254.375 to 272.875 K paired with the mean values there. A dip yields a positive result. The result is 5.5 K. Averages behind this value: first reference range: 2.81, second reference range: 3.33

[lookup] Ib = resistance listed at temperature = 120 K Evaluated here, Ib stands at 3.355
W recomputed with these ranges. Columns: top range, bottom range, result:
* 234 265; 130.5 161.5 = 1.17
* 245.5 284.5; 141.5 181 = 1.35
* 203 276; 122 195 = 1.13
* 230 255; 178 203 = 1.12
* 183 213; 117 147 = 0.92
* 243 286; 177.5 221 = 1.23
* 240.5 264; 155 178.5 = 1.36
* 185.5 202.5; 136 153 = 1.02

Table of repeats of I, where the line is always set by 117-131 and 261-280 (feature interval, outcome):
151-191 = 9.8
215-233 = 3.0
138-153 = 2.3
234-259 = 2.0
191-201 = 1.6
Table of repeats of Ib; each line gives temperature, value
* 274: 3.48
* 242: 3.101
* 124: 3.21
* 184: 2.638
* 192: 2.826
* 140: 2.737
